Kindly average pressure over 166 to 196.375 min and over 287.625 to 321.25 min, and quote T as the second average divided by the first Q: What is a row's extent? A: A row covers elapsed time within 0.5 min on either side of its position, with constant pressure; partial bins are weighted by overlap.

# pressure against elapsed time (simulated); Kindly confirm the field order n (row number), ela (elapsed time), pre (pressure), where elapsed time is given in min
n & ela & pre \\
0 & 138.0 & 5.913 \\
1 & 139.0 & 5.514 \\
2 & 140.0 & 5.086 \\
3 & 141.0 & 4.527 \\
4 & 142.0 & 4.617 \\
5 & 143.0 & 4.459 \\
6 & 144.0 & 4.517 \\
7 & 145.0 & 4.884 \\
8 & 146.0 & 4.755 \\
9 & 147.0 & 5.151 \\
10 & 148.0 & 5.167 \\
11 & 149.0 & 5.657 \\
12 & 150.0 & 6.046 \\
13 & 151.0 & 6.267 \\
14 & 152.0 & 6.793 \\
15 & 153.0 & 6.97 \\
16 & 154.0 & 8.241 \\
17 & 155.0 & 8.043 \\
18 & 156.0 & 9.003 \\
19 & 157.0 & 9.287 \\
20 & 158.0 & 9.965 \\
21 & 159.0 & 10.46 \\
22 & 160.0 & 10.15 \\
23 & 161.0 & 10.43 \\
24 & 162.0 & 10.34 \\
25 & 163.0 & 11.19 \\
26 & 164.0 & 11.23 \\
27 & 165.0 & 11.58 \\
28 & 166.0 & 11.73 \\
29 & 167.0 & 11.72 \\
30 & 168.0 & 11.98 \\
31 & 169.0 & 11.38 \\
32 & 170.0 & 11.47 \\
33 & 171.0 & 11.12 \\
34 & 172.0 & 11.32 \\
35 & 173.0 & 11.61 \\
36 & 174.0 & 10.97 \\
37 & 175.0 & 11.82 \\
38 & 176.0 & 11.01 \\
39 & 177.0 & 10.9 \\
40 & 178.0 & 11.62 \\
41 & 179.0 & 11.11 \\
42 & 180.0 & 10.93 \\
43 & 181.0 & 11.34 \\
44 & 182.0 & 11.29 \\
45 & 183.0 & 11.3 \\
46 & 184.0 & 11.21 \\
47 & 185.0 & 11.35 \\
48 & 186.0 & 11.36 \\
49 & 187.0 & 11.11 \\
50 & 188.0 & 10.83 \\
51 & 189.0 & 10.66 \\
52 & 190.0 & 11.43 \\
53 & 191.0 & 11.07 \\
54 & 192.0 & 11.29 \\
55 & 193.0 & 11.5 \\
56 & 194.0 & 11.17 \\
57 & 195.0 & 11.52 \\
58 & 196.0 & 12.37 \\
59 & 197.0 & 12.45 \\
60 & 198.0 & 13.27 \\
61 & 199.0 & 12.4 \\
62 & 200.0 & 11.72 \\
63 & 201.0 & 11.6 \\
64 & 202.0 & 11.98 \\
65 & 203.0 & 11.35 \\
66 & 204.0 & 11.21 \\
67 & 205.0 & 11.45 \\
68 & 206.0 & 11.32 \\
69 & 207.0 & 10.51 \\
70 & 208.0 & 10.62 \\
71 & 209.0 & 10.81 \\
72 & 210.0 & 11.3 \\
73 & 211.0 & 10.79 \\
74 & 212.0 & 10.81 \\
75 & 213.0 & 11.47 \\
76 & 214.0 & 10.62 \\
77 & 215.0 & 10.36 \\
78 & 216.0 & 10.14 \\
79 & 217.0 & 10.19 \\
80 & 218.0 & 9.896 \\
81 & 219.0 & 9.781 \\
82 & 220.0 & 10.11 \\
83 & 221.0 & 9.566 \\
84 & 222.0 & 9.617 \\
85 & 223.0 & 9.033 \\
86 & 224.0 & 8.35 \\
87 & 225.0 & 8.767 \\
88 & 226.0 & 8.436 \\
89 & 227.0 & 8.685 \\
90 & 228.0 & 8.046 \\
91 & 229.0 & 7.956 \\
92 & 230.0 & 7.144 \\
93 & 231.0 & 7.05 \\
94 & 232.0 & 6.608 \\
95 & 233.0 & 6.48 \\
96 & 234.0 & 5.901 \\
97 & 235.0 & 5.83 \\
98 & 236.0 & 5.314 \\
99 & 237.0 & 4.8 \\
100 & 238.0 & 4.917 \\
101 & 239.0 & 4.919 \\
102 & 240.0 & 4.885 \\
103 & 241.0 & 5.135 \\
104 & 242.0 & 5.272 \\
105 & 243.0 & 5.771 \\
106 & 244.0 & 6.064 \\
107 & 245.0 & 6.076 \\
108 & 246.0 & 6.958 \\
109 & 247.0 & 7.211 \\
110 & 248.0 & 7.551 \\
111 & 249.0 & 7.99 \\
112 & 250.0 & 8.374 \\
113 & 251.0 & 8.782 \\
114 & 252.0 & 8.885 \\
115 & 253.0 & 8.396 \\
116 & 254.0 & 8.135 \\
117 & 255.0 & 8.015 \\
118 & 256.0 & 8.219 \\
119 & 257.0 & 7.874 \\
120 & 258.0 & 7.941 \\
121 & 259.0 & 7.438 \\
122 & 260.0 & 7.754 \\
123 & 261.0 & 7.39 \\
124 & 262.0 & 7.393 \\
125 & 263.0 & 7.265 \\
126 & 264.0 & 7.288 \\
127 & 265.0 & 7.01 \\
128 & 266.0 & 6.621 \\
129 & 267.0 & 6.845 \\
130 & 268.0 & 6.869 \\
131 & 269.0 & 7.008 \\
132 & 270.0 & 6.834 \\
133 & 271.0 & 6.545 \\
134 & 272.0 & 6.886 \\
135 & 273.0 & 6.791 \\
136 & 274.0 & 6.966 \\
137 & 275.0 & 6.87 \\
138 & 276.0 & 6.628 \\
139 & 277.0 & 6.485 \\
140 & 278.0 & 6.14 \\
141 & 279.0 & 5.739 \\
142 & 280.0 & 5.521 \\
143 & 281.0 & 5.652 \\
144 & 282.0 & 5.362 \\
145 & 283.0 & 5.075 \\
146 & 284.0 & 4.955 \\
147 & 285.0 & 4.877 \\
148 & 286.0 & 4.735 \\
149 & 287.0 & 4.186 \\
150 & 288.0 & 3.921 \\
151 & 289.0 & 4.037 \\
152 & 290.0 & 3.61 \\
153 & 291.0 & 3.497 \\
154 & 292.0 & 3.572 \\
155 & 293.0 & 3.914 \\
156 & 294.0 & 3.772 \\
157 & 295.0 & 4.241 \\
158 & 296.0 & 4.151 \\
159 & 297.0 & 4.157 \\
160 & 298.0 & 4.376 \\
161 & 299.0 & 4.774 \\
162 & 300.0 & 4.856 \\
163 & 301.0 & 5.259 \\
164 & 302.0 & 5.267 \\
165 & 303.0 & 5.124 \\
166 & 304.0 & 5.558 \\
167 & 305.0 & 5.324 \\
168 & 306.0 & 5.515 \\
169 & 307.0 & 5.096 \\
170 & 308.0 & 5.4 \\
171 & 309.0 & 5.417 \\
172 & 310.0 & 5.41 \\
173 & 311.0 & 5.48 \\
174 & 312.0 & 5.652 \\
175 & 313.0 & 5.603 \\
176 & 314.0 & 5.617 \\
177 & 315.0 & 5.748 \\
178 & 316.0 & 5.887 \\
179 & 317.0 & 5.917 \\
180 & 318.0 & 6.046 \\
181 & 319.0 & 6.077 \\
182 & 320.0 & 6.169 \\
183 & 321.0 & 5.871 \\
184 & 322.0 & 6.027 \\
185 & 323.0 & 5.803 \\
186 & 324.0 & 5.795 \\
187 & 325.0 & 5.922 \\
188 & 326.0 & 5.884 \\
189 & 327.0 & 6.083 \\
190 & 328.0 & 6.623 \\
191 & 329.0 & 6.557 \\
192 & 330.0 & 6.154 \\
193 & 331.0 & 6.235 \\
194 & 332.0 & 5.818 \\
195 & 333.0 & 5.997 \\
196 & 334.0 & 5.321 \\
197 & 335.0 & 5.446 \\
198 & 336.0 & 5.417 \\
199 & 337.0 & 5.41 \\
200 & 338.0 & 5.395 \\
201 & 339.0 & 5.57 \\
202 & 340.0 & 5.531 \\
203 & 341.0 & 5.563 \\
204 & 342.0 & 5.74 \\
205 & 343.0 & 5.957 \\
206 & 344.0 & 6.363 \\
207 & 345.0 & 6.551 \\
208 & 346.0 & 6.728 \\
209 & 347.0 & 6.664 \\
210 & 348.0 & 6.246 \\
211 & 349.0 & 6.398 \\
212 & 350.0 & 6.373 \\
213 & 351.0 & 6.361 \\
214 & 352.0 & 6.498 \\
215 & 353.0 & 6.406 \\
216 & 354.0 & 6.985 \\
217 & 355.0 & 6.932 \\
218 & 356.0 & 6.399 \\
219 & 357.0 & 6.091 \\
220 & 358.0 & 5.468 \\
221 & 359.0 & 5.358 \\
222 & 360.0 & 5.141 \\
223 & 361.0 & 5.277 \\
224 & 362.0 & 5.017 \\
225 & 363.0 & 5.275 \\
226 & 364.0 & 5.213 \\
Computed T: 0.44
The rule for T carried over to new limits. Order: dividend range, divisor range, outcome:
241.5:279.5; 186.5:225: 0.66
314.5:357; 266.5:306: 1.15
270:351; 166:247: 0.57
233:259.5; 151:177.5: 0.66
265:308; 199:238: 0.57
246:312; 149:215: 0.56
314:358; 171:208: 0.53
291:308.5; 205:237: 0.52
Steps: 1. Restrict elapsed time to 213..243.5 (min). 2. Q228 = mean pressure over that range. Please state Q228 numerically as 7.72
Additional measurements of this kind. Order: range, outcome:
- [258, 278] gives 7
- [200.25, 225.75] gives 10.5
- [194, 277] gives 8.44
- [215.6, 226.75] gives 9.42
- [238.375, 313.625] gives 6.01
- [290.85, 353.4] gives 5.59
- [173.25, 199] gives 11.4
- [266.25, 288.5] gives 5.96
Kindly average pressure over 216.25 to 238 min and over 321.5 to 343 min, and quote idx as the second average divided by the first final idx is 0.73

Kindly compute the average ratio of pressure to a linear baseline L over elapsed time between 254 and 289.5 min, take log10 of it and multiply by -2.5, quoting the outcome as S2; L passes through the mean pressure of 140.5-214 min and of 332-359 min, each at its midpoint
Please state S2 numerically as 0.21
